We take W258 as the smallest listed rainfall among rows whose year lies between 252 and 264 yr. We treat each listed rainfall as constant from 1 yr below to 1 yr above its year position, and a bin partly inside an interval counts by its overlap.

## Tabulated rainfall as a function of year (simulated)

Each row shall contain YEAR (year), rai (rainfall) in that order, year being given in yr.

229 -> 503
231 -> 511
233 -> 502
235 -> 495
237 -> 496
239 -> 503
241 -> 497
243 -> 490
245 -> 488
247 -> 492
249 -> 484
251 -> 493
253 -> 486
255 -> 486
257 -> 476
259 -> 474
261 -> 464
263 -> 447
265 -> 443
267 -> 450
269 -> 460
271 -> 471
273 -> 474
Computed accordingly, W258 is 447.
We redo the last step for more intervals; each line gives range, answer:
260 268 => 443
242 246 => 488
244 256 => 484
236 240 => 496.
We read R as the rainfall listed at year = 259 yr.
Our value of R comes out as 474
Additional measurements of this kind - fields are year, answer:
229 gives 503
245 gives 488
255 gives 486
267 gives 450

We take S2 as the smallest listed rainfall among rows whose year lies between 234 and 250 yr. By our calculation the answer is 484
